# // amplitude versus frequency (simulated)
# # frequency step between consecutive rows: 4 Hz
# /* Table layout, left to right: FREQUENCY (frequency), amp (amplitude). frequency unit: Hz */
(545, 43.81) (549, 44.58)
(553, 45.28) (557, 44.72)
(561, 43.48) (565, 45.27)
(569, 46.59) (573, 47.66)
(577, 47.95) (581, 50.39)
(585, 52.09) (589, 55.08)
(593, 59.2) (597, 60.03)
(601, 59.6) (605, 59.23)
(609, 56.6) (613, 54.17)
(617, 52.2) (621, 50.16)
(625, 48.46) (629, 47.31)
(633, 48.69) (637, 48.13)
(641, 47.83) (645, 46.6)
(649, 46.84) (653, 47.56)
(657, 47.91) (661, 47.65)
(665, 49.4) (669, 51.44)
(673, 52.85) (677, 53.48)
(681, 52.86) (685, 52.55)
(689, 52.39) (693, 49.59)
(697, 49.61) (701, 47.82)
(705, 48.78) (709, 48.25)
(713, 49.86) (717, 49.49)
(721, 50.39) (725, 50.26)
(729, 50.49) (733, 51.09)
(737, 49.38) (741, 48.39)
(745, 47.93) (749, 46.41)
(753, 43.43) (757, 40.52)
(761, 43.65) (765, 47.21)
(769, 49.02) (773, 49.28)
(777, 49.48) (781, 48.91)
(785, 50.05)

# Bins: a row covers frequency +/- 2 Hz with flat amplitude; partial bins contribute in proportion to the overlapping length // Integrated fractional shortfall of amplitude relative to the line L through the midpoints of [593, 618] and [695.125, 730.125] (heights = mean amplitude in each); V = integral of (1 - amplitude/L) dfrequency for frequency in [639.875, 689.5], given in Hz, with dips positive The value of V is 2.79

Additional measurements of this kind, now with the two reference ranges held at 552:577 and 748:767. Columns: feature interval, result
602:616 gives -3.5 Hz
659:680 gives -2.9 Hz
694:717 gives -2.3 Hz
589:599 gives -2.9 Hz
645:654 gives -0.4 Hz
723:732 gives -1.2 Hz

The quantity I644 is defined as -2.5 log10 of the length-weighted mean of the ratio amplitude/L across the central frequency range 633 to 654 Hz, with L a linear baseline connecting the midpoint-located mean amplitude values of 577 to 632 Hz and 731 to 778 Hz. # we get 0.100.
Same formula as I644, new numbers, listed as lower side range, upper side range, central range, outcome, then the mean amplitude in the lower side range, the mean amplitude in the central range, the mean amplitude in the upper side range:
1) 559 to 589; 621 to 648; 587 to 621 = -0.18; 48.1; 56.6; 48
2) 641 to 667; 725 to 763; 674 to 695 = -0.10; 47.7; 52.2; 47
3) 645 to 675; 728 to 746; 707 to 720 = 0.00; 48.9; 49.3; 49.5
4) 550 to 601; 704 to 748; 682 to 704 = -0.02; 50.1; 50.4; 49.4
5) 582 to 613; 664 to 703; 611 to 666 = 0.12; 57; 48.8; 51.2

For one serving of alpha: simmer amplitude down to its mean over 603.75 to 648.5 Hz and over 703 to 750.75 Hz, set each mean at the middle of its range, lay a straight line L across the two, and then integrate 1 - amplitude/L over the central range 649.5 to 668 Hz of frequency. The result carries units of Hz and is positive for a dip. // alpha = 0.7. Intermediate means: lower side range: 50.6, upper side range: 49.2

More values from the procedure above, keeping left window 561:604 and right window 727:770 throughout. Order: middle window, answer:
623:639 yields 0.8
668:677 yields -0.6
